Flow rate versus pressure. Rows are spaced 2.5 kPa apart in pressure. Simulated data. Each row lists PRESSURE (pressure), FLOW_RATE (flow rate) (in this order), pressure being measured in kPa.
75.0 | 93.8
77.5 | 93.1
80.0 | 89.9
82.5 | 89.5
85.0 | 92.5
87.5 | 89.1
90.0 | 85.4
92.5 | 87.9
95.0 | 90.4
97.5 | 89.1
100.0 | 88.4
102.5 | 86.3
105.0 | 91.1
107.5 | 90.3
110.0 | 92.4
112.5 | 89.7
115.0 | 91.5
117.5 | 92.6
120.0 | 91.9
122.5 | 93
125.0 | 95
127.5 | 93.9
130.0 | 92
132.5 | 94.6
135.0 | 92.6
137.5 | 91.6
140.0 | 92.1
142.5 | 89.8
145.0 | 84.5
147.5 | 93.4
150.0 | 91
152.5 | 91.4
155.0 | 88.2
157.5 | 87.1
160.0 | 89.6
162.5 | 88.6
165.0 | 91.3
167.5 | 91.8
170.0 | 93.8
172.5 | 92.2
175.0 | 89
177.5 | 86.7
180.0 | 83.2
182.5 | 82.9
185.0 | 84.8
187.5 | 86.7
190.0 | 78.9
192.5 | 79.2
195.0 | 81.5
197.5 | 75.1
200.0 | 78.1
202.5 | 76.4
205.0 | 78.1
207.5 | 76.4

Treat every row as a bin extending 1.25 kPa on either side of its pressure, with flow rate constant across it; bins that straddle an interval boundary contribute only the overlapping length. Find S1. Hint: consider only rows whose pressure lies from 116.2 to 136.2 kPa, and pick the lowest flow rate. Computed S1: 91.9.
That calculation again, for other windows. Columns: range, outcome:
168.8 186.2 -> 82.9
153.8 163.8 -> 87.1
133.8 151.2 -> 84.5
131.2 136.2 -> 92.6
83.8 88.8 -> 89.1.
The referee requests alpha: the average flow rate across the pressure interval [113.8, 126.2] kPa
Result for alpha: 92.8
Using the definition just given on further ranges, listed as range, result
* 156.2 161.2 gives 88.3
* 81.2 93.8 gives 88.9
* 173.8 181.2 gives 86.3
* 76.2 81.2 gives 91.5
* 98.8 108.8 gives 89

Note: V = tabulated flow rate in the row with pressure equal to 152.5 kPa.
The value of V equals 91.4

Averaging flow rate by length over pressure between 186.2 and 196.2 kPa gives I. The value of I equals 81.6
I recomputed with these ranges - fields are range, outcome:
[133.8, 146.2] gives 90.1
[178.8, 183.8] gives 83.1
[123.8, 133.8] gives 93.9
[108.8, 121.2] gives 91.6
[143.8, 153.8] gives 90.1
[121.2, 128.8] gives 93.9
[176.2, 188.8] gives 84.9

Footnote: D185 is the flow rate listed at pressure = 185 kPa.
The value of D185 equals 84.8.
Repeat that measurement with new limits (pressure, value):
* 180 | 83.2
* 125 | 95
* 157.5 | 87.1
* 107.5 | 90.3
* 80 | 89.9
